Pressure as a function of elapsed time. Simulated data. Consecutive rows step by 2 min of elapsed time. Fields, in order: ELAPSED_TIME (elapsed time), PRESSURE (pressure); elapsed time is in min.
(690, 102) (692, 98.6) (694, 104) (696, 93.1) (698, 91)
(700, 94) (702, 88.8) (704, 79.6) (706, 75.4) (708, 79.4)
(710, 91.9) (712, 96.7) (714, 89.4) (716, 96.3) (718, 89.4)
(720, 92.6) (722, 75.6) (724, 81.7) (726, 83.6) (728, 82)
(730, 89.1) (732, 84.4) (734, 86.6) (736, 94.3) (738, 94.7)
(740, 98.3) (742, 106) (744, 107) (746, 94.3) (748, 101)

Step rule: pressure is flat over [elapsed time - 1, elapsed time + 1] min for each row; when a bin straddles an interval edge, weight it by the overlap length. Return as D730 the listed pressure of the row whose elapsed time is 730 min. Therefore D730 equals 89.1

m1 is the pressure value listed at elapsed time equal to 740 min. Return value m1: 98.3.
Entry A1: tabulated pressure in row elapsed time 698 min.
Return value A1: 91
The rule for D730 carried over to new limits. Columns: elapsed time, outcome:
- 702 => 88.8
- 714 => 89.4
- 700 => 94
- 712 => 96.7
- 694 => 104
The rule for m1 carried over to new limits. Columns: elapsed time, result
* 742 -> 106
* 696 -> 93.1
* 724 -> 81.7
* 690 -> 102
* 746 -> 94.3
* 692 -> 98.6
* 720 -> 92.6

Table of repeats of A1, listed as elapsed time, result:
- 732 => 84.4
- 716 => 96.3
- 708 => 79.4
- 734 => 86.6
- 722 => 75.6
